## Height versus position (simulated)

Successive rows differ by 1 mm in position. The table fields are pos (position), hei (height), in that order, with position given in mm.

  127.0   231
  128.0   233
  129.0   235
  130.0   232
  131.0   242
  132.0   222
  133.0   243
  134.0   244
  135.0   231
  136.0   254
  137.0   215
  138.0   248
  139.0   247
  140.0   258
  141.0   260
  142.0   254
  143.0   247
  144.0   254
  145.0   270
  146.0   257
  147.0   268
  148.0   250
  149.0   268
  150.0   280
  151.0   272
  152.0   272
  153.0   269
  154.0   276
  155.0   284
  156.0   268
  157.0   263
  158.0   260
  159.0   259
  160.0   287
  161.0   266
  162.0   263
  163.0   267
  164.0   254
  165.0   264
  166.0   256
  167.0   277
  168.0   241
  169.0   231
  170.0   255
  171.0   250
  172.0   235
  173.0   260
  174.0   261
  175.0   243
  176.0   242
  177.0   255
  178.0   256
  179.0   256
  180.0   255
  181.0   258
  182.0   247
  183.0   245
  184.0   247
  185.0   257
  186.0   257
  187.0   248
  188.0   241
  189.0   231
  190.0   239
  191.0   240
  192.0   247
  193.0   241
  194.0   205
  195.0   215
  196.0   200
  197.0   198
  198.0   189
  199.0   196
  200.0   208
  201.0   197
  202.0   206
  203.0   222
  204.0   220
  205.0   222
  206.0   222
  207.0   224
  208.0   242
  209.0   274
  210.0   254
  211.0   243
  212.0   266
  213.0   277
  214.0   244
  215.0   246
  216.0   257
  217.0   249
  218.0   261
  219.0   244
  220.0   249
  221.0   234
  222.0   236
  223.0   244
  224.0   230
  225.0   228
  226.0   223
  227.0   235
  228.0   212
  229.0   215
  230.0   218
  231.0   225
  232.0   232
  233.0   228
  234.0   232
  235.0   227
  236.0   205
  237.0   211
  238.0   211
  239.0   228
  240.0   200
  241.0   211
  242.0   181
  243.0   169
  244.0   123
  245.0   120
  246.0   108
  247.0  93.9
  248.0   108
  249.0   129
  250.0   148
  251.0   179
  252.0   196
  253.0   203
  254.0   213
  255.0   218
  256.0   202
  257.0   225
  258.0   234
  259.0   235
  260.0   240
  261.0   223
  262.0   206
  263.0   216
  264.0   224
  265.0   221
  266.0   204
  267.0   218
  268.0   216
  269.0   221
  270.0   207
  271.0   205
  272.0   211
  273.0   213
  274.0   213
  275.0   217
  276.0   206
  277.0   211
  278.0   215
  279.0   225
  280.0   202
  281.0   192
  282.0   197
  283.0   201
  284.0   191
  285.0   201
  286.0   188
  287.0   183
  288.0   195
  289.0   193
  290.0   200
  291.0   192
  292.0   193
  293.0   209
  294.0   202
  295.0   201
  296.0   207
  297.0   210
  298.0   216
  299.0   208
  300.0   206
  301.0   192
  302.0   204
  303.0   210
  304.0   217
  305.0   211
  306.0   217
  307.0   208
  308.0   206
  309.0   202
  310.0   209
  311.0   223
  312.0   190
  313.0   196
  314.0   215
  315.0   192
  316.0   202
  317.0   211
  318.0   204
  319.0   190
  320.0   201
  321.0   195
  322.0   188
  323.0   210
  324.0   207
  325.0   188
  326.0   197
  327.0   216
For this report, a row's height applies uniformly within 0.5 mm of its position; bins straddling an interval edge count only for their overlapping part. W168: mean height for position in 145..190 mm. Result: 258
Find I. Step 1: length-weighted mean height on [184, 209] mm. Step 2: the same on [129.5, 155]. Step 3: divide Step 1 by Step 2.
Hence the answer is 0.9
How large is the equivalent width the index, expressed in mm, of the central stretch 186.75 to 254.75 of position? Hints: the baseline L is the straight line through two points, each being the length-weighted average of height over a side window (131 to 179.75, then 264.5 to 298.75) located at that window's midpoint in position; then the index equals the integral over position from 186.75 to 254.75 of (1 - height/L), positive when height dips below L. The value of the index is 4.8 mm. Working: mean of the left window 256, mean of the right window 205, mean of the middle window 214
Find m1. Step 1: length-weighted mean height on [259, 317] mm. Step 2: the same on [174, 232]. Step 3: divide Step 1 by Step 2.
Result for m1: 0.88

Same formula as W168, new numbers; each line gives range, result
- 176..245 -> 229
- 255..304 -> 209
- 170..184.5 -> 251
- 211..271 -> 211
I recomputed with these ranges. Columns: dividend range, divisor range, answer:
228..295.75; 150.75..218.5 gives 0.81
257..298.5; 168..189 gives 0.84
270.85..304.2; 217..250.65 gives 1.01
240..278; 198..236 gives 0.83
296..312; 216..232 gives 0.89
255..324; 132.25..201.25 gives 0.83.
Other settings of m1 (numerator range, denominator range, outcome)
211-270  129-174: 0.83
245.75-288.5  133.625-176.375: 0.77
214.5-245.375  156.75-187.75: 0.86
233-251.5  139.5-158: 0.65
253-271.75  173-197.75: 0.90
